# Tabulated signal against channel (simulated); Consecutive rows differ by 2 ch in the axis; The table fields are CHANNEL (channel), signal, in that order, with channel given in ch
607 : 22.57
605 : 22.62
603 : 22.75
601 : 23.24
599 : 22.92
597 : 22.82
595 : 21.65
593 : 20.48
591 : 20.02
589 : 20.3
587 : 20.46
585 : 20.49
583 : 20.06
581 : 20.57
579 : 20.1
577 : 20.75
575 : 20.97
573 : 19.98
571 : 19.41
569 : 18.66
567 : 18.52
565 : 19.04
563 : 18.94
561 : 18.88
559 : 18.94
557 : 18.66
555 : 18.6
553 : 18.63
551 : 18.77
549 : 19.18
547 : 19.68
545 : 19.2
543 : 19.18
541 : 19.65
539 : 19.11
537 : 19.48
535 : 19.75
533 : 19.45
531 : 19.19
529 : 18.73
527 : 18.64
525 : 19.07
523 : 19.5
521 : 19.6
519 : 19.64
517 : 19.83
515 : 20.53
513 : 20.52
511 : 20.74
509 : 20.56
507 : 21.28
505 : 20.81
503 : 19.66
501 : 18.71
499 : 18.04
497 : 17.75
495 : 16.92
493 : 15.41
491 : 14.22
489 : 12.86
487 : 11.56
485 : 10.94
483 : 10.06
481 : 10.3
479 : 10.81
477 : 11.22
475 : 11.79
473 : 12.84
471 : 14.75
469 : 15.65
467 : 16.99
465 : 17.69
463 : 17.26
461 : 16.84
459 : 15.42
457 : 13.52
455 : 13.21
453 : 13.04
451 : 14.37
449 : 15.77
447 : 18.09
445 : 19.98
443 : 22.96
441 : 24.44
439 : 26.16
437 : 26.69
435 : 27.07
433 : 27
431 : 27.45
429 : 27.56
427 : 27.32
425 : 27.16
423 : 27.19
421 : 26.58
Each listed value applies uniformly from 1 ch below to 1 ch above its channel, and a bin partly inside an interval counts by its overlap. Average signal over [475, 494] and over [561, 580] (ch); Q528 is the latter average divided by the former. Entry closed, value 1.64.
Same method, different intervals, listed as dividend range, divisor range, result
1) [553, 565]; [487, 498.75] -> 1.23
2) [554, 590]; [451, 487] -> 1.44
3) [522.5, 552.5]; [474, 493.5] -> 1.63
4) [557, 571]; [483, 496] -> 1.41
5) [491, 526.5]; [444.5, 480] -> 1.29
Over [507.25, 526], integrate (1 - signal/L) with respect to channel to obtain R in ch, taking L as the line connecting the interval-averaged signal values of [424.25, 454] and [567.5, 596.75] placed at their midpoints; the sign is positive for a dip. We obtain 1.3 ch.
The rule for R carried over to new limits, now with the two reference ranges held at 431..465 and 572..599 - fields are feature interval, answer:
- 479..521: 6.6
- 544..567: 1.8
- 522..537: 0.8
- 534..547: 0.6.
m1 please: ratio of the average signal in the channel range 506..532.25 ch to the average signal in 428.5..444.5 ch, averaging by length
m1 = 0.76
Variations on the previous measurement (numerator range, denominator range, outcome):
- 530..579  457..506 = 1.29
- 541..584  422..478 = 0.99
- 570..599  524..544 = 1.07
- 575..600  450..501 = 1.47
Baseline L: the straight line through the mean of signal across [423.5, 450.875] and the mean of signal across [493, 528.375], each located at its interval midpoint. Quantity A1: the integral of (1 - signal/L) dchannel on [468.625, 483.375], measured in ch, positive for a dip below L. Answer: 6.5 ch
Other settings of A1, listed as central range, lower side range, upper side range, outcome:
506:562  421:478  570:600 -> 2.46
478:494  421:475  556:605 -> 6.51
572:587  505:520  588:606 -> 0.80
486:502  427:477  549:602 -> 3.06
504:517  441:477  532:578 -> -2.13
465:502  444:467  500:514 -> 8.69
